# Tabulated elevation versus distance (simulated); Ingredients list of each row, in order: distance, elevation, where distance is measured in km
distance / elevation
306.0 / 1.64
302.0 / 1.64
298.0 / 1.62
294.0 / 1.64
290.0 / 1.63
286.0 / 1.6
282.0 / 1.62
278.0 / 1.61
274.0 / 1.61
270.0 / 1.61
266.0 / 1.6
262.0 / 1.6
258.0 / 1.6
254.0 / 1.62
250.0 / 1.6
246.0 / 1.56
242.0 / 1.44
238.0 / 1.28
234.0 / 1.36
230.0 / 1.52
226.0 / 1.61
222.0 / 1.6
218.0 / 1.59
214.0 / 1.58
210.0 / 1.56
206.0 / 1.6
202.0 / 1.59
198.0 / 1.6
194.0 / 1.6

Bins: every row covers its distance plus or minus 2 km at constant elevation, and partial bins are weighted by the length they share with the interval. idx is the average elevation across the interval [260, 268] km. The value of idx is 1.6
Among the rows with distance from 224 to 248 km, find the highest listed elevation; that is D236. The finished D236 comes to 1.61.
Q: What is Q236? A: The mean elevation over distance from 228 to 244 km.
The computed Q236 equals 1.4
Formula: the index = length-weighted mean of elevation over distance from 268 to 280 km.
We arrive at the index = 1.61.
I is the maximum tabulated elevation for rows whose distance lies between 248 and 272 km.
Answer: 1.62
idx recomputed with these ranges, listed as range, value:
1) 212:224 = 1.59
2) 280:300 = 1.62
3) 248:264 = 1.6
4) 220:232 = 1.58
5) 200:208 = 1.6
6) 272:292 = 1.61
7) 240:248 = 1.5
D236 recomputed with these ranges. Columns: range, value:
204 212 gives 1.6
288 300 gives 1.64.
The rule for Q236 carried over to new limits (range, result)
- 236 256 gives 1.5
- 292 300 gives 1.63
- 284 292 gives 1.61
